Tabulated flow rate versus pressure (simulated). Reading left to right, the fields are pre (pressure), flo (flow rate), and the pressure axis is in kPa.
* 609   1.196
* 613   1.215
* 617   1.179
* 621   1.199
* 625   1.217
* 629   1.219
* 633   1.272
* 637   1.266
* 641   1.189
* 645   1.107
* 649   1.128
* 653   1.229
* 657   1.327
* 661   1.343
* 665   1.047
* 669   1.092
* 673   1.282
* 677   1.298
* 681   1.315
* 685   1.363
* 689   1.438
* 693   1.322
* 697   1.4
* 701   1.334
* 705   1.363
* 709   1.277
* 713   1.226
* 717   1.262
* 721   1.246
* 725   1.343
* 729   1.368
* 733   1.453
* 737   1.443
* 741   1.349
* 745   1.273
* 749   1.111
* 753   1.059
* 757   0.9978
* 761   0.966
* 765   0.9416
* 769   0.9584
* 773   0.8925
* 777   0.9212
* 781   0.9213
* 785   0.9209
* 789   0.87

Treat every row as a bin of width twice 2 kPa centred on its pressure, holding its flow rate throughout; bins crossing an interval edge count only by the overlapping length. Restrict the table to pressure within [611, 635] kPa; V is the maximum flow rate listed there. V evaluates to 1.272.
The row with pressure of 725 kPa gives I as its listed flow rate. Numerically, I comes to 1.343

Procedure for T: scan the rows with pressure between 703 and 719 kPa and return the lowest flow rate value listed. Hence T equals 1.226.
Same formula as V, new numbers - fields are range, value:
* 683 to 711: 1.438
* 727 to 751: 1.453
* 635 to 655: 1.266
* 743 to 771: 1.273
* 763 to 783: 0.9584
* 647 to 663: 1.343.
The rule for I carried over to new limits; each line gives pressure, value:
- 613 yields 1.215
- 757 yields 0.9978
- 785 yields 0.9209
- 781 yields 0.9213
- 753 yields 1.059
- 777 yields 0.9212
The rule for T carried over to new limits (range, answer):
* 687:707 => 1.322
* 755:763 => 0.966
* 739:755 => 1.059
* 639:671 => 1.047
